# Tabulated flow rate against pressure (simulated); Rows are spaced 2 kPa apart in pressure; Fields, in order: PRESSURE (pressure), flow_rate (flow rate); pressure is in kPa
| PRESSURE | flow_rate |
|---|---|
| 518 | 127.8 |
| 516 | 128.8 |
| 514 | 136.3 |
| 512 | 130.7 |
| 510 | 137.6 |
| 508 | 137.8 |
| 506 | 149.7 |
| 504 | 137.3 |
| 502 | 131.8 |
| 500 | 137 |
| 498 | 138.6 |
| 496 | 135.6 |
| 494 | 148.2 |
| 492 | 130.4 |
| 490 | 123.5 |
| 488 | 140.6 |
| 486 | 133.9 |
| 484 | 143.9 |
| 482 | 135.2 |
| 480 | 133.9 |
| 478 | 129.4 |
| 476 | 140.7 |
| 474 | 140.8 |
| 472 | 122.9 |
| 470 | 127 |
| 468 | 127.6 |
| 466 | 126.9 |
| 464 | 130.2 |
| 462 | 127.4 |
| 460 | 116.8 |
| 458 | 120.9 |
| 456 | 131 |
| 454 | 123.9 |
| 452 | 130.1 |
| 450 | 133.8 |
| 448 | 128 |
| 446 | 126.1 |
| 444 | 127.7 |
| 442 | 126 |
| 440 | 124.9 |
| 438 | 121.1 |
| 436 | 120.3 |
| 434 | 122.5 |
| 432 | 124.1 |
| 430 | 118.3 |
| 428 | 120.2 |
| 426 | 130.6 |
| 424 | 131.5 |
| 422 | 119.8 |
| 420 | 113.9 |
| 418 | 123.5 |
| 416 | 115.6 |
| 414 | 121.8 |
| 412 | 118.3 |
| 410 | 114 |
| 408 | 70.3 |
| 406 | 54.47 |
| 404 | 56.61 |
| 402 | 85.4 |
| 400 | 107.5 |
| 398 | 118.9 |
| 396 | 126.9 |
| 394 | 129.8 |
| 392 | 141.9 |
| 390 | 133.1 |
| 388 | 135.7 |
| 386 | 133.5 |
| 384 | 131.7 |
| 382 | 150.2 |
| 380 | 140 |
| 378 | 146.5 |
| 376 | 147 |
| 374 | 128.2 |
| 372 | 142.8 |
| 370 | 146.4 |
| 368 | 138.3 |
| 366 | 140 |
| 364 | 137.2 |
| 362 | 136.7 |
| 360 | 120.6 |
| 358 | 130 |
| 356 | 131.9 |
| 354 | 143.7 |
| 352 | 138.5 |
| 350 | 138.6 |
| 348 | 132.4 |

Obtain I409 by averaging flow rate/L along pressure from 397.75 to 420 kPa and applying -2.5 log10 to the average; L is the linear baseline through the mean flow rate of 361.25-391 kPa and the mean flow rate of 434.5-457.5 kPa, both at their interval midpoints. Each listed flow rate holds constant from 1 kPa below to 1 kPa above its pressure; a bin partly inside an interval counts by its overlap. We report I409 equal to 0.32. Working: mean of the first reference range 139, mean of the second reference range 126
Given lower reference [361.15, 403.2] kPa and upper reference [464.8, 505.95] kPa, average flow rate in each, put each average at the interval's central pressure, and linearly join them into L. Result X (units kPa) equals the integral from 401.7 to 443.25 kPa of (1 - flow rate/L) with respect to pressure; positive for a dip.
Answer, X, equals 6.8 kPa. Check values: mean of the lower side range 133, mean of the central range 112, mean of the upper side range 135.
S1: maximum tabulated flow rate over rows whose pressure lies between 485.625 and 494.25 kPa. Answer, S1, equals 148.2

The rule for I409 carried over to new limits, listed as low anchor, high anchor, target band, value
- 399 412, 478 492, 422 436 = -0.24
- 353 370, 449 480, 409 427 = 0.09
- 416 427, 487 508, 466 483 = 0.01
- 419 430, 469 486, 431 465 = 0.02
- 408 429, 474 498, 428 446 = 0.00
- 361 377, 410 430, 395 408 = 0.38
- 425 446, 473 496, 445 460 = 0.01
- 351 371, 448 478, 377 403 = 0.04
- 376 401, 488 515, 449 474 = 0.07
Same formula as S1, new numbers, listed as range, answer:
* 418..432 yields 131.5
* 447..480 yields 140.8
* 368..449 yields 150.2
